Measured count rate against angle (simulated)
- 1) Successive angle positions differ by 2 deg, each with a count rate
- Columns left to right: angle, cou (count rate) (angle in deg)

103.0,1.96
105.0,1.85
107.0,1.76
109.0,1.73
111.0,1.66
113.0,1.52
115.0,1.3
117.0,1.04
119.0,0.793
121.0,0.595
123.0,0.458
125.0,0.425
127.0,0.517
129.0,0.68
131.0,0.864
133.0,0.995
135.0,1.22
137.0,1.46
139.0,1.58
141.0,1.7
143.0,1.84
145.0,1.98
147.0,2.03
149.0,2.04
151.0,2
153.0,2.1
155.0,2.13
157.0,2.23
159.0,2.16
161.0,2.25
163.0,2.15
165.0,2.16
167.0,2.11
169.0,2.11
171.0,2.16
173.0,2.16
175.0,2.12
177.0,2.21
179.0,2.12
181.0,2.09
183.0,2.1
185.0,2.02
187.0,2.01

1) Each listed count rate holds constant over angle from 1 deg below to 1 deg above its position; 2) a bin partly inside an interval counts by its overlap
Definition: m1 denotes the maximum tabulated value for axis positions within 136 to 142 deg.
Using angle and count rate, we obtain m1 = 1.7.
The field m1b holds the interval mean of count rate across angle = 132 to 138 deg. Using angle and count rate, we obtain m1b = 1.22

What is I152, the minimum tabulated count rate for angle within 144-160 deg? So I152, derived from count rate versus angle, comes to 1.98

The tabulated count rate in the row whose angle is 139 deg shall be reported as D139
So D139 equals 1.58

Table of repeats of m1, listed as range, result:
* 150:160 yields 2.23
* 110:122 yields 1.66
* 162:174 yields 2.16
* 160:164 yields 2.25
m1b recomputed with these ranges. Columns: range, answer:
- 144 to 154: 2.03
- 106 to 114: 1.67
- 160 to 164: 2.2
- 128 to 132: 0.772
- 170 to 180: 2.15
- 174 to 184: 2.13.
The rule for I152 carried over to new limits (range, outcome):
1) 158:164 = 2.15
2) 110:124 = 0.458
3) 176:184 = 2.09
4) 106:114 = 1.52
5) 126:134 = 0.517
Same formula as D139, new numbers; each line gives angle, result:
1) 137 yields 1.46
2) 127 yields 0.517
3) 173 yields 2.16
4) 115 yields 1.3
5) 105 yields 1.85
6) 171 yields 2.16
